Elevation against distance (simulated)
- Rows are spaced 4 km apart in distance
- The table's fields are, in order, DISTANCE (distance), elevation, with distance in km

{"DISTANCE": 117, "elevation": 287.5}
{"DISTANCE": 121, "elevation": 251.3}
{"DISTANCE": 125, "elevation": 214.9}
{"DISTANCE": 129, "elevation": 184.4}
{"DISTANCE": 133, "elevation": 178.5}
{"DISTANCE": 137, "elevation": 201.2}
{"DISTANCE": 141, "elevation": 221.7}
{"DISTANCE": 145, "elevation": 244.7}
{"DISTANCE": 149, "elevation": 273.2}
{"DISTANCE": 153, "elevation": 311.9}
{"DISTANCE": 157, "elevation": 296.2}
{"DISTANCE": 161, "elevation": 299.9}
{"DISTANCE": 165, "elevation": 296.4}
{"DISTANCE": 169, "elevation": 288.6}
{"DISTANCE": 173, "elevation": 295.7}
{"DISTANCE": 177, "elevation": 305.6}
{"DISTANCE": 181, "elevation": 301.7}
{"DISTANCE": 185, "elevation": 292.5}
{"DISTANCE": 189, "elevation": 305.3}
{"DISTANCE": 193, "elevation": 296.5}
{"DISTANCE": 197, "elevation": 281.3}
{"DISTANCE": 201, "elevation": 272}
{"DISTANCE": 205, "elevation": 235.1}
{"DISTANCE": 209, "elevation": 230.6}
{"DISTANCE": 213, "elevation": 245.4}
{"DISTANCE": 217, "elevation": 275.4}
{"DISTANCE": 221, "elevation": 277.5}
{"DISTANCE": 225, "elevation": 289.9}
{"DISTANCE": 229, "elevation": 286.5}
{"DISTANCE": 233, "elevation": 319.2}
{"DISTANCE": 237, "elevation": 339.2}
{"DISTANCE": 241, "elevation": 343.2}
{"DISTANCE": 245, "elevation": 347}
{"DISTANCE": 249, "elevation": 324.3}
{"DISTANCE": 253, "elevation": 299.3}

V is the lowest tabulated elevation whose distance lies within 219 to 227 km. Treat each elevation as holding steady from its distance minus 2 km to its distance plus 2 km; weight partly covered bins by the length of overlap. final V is 277.5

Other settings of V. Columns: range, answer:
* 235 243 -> 339.2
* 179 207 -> 235.1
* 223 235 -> 286.5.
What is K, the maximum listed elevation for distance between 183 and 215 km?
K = 305.3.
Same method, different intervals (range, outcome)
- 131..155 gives 311.9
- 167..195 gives 305.6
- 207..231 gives 289.9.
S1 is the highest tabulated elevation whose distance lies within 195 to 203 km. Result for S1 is 281.3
